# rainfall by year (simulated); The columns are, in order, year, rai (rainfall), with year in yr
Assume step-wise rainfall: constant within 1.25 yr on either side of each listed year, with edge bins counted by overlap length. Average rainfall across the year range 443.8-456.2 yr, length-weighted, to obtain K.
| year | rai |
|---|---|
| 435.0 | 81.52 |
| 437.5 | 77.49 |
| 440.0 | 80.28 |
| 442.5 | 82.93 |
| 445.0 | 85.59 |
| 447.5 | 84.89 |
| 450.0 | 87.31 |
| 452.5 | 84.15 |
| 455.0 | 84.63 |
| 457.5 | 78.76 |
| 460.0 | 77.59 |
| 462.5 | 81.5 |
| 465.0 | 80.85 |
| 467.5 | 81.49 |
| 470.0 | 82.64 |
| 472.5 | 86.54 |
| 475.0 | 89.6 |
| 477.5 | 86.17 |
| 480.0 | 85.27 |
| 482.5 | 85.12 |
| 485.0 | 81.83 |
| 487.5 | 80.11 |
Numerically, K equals 85.3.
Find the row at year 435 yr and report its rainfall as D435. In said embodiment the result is 81.52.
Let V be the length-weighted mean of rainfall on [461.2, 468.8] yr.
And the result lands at 81.3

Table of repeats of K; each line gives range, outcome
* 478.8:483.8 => 85.2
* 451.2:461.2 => 81.3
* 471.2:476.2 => 88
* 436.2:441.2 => 78.9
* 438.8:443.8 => 81.7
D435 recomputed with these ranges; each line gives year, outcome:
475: 89.6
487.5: 80.11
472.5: 86.54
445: 85.59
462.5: 81.5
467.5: 81.49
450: 87.31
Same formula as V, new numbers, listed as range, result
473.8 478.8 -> 87.8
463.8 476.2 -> 84.2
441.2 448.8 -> 84.5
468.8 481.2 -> 86.1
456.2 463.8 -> 79.3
